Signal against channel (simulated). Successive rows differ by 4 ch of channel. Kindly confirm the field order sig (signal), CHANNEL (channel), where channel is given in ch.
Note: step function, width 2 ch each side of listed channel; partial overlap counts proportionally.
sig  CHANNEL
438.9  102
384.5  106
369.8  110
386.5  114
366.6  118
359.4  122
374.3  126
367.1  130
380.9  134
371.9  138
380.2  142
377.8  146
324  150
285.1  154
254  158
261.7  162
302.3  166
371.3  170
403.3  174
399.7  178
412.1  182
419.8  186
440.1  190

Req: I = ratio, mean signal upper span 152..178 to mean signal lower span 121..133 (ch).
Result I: 0.9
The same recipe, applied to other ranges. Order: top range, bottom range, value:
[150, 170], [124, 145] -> 0.77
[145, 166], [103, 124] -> 0.79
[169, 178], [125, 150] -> 1.06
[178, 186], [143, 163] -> 1.34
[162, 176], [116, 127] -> 0.94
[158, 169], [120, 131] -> 0.78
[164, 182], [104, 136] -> 1.00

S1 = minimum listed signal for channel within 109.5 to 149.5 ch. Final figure 359.4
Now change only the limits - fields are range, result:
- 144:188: 254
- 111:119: 366.6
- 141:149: 377.8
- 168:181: 371.3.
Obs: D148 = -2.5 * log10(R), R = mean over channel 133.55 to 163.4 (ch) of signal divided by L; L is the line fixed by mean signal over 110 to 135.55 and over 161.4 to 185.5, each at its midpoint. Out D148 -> 0.131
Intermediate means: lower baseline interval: 372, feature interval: 328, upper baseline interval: 368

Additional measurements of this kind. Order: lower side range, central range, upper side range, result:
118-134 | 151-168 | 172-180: 0.37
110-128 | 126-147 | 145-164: -0.13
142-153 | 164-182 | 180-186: 0.07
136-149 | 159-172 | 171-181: 0.26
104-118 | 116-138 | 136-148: 0.02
